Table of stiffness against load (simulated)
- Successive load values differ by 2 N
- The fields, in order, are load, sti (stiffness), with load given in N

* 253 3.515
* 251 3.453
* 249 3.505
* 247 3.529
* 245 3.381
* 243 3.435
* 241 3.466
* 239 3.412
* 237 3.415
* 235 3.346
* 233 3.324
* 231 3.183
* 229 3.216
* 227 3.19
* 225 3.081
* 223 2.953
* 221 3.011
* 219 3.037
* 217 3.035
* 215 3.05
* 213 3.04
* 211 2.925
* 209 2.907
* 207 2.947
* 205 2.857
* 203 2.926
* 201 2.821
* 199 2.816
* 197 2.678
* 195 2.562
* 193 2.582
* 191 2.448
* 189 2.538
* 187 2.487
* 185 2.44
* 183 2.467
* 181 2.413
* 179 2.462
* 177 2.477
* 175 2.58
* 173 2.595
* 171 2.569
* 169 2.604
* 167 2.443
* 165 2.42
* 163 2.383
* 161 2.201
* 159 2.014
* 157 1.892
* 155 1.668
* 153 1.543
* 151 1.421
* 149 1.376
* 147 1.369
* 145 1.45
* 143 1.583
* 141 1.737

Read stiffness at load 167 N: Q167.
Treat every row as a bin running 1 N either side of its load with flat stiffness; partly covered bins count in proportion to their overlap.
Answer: 2.443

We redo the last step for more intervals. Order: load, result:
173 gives 2.595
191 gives 2.448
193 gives 2.582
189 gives 2.538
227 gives 3.19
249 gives 3.505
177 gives 2.477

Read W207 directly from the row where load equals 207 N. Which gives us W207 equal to 2.947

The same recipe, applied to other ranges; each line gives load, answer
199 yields 2.816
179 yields 2.462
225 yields 3.081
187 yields 2.487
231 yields 3.183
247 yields 3.529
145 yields 1.45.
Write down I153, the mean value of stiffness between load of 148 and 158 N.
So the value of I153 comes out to 1.58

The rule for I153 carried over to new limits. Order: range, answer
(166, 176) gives 2.56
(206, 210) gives 2.93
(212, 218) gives 3.04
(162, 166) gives 2.4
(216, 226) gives 3.02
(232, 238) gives 3.36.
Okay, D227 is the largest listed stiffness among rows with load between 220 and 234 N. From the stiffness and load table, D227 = 3.324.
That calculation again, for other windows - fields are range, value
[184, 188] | 2.487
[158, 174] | 2.604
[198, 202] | 2.821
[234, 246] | 3.466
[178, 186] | 2.467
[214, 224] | 3.05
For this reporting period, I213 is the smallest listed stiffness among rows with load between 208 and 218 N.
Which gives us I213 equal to 2.907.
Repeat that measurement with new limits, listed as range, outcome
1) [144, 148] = 1.369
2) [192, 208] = 2.562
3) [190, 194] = 2.448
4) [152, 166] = 1.543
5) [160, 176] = 2.201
